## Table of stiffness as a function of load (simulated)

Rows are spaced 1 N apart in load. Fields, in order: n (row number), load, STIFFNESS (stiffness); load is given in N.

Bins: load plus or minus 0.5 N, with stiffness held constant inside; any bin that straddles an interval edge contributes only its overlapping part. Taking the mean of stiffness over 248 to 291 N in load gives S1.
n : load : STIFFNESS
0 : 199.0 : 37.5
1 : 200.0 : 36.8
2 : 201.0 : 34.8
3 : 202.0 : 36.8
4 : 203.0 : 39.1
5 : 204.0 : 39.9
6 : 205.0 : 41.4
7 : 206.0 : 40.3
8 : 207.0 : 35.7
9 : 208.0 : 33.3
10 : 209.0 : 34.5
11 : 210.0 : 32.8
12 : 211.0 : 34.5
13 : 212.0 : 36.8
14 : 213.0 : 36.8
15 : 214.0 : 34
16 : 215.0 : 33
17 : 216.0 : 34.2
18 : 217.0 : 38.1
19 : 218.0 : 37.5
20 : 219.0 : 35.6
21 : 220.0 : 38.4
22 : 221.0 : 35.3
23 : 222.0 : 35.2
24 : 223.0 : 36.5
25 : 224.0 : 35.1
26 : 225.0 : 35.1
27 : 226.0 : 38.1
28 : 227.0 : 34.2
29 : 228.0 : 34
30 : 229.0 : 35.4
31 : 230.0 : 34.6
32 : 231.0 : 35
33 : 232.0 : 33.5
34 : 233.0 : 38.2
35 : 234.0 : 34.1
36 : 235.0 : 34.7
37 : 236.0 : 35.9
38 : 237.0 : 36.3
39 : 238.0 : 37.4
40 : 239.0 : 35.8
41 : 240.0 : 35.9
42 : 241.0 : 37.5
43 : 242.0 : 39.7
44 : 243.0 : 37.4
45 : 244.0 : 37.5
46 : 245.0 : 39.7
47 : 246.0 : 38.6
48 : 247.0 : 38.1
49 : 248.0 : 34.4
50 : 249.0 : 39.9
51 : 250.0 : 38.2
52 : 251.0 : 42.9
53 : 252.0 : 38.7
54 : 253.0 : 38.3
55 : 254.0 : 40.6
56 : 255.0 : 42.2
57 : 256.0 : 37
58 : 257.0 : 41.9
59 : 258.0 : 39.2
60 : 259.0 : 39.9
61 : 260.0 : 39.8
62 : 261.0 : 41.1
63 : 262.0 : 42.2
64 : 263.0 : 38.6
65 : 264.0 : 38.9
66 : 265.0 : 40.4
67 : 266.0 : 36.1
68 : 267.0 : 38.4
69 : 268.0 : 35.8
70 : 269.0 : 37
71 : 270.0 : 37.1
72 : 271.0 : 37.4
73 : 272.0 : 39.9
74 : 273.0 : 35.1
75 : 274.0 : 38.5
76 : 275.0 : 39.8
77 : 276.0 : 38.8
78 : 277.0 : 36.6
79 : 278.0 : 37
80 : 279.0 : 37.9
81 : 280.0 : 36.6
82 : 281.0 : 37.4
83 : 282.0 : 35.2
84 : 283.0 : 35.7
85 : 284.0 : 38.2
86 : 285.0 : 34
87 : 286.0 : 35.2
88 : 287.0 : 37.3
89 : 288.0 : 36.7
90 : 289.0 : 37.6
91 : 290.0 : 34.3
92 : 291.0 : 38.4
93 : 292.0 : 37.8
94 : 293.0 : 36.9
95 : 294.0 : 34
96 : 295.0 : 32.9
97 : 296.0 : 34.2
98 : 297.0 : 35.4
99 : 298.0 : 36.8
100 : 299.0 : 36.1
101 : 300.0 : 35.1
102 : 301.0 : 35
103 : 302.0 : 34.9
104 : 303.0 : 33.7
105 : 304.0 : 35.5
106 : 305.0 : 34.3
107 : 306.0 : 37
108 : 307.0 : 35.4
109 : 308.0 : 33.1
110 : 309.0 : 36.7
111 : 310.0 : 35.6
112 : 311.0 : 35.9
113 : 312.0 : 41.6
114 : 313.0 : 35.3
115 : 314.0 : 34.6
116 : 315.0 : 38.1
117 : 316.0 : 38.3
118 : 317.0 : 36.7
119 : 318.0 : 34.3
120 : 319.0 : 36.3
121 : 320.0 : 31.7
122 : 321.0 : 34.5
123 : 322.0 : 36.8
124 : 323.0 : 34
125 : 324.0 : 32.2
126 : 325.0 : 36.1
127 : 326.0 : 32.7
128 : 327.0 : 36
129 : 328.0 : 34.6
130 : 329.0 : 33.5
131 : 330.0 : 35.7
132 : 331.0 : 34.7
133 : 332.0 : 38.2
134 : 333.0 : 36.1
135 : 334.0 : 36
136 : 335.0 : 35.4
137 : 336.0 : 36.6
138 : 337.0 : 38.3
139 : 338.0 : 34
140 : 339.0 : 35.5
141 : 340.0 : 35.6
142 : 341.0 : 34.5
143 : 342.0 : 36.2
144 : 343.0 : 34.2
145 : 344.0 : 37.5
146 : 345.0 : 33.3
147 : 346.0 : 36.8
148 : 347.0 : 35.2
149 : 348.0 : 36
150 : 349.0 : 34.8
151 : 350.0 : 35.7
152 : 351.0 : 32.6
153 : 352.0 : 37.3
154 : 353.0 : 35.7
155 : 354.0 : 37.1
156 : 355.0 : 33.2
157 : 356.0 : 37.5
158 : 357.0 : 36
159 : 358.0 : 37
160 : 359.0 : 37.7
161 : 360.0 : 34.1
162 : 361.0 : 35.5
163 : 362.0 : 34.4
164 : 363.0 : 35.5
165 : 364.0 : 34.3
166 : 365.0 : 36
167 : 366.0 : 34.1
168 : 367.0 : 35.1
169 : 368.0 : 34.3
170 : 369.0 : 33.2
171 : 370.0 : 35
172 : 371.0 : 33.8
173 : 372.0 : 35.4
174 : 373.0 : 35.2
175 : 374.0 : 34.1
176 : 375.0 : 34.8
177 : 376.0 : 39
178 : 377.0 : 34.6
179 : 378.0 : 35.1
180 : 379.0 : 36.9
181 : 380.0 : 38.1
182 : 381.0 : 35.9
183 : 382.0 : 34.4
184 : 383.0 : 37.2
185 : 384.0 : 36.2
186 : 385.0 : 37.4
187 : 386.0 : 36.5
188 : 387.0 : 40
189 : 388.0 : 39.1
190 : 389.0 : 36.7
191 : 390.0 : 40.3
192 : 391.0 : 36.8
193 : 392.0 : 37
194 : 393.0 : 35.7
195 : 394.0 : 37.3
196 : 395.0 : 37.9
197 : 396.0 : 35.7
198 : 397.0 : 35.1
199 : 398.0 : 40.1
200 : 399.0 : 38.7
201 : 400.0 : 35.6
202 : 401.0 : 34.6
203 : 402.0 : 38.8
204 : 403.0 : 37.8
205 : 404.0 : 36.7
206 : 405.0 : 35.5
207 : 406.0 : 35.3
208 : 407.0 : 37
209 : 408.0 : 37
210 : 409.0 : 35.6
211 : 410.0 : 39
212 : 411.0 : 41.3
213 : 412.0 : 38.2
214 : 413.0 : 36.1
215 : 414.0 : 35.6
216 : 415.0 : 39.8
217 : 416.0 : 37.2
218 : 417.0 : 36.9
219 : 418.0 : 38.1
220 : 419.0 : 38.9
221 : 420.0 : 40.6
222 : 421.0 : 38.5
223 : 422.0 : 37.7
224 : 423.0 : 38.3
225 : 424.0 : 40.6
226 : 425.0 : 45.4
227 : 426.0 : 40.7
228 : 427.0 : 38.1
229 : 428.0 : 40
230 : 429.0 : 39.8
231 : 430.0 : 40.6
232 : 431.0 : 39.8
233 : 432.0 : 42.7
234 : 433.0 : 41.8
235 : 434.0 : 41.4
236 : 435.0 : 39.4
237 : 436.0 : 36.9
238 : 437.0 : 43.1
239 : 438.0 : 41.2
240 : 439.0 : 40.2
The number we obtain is 38.1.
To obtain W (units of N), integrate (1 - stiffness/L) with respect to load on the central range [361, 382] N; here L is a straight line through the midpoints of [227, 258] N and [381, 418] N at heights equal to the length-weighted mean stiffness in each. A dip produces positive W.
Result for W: 1.1 N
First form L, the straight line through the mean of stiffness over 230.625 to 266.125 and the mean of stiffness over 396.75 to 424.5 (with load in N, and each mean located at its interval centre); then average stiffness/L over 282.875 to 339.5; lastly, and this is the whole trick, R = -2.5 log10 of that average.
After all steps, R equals 0.07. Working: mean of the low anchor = 38.2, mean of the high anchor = 37.7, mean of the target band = 35.6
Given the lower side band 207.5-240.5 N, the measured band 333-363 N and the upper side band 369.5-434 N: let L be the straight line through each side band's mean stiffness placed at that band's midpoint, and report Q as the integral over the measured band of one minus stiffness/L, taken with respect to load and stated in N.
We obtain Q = 1.1 N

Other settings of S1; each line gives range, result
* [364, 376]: 34.8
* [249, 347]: 36.6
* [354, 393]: 36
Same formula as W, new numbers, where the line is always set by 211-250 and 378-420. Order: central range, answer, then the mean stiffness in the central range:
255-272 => -1.2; 38.9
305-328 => 0.8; 35.5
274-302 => 0.2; 36.3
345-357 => 0.5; 35.5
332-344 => 0.3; 35.9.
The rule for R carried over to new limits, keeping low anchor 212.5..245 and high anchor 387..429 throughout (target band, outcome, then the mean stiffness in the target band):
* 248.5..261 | -0.10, 39.9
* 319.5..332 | 0.08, 34.5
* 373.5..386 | 0.04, 36.2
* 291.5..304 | 0.05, 35.2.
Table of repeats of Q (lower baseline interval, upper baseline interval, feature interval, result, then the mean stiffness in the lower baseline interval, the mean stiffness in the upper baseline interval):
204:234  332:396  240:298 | -3.2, 35.8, 35.9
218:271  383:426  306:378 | 4.3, 37.5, 37.8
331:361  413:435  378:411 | 0.9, 35.8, 39.6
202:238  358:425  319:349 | 1.0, 35.9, 36.8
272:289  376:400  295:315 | 0.8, 37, 37.1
